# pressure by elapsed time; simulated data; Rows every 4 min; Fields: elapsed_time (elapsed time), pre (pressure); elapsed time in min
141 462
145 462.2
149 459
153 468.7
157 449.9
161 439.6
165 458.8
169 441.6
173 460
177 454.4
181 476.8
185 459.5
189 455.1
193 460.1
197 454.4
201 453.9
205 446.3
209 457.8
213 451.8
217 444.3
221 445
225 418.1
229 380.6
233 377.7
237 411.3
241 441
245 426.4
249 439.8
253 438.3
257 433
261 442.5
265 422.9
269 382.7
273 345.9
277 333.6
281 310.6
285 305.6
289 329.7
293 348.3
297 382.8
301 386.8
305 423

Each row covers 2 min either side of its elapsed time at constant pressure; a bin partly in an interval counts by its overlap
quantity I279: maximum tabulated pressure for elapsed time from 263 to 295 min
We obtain 422.9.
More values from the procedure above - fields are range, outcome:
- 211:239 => 451.8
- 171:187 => 476.8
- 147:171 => 468.7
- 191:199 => 460.1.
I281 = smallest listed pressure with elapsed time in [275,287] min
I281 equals 305.6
